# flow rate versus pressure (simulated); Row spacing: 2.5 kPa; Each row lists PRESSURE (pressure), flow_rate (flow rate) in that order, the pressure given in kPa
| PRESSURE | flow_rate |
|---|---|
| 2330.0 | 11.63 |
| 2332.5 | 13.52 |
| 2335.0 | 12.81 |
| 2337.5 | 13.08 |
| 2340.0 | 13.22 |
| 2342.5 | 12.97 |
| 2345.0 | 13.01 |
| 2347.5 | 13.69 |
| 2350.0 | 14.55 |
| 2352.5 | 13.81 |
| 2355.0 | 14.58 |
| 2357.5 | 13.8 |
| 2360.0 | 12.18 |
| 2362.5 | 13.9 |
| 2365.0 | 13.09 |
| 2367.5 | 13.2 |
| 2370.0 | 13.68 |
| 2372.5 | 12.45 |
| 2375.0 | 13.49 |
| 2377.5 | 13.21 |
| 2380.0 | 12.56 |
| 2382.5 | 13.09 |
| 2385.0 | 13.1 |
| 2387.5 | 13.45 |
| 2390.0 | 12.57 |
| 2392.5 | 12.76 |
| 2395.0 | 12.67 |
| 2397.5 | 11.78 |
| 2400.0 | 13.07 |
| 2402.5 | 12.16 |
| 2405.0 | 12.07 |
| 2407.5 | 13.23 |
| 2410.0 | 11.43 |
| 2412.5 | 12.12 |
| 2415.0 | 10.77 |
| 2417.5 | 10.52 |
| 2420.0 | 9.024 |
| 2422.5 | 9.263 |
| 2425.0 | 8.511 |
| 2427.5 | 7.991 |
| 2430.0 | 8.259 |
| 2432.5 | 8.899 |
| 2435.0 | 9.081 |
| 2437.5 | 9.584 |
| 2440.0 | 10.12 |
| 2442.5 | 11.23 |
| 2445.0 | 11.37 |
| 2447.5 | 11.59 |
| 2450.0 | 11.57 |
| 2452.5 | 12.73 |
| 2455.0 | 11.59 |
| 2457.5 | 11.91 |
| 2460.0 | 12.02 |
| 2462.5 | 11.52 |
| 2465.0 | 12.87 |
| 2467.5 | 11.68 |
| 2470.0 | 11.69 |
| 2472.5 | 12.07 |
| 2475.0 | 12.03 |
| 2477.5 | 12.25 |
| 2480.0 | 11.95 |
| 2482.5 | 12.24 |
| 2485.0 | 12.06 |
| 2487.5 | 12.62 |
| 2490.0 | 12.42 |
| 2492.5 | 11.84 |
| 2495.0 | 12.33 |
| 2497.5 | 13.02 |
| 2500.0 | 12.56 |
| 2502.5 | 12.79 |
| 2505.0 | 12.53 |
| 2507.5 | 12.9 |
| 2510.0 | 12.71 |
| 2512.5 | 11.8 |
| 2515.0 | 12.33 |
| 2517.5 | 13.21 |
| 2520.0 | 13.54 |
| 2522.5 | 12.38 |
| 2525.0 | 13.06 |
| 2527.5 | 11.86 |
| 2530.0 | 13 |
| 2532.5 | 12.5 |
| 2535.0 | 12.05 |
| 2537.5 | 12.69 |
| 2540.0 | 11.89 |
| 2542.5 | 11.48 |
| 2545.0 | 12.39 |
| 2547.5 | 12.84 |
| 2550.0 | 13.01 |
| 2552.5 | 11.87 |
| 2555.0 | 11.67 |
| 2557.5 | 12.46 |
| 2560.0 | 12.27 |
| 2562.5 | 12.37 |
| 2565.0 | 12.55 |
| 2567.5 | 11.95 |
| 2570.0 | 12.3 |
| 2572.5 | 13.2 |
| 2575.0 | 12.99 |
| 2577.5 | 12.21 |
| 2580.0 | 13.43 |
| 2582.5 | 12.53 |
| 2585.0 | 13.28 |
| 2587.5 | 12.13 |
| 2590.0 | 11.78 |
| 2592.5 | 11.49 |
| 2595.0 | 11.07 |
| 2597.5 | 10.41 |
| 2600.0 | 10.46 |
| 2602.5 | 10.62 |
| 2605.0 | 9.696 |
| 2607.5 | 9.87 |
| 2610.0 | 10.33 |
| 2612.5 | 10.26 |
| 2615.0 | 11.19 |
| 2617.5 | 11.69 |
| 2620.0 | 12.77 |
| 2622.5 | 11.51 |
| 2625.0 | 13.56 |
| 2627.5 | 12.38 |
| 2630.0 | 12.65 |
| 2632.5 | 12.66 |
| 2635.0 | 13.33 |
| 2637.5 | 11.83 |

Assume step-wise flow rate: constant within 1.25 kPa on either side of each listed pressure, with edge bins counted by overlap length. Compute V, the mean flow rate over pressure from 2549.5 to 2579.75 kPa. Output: 12.4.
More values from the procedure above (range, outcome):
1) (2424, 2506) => 11.4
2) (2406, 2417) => 11.8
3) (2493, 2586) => 12.5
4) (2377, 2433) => 11.4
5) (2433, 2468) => 11.3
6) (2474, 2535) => 12.5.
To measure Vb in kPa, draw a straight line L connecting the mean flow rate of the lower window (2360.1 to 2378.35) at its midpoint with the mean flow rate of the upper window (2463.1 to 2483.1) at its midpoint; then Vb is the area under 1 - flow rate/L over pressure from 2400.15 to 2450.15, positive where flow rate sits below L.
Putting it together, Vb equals 8.5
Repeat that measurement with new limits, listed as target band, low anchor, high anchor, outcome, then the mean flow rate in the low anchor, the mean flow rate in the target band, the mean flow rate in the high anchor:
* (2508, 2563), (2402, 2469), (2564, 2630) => -4.9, 10.8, 12.4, 11.8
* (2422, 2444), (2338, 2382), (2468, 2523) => 6.2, 13.4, 9.24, 12.4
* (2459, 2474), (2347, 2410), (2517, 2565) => 0.9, 13.1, 12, 12.4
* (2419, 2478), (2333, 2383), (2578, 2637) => 9.0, 13.3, 10.8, 11.7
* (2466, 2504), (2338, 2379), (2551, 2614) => 0.7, 13.4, 12.2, 11.7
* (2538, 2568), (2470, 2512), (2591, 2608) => -2.4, 12.4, 12.2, 10.6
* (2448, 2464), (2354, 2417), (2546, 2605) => 0.8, 12.8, 11.9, 12.1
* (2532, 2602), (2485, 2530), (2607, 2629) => -0.7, 12.6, 12.2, 11.6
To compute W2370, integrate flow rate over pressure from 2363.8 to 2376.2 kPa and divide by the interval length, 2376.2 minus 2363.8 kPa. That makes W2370 13.2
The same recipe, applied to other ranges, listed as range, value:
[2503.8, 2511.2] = 12.7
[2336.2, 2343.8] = 13.1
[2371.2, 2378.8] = 13.1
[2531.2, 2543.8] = 12.1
